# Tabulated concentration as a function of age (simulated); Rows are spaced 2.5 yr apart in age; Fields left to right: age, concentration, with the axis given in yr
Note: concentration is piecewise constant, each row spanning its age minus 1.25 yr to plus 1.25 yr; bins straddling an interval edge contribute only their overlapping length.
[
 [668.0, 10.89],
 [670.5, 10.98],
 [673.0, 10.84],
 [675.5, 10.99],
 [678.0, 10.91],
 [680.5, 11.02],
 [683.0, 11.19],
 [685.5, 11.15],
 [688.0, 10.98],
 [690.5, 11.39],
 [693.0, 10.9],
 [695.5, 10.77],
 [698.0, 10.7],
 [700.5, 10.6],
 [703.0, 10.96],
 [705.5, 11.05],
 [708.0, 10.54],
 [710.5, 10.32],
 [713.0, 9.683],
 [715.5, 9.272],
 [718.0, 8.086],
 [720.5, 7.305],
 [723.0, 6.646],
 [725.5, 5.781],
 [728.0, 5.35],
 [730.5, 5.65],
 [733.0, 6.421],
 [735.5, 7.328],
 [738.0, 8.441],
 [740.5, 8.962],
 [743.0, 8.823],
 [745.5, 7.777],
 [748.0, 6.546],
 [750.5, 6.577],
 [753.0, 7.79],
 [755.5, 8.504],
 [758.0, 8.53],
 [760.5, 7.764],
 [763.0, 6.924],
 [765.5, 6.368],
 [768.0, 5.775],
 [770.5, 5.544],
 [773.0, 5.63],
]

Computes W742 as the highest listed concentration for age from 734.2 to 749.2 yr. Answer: 8.962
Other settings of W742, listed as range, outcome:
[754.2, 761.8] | 8.53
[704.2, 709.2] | 11.05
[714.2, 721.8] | 9.272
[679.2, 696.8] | 11.39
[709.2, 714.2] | 10.32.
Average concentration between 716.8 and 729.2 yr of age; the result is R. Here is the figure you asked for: 6.63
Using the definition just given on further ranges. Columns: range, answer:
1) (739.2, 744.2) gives 8.89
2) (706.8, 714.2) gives 10.2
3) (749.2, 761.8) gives 7.82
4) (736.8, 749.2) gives 8.11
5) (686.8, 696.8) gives 11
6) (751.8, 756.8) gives 8.15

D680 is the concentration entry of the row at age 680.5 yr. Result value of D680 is 11.02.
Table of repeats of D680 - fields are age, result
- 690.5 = 11.39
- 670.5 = 10.98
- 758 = 8.53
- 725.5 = 5.781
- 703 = 10.96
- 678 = 10.91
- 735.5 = 7.328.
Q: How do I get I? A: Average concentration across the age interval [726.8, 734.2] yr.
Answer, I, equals 5.81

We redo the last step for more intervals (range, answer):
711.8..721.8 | 8.57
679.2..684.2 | 11.1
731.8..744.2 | 8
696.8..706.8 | 10.8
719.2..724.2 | 6.99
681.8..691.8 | 11.2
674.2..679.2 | 10.9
